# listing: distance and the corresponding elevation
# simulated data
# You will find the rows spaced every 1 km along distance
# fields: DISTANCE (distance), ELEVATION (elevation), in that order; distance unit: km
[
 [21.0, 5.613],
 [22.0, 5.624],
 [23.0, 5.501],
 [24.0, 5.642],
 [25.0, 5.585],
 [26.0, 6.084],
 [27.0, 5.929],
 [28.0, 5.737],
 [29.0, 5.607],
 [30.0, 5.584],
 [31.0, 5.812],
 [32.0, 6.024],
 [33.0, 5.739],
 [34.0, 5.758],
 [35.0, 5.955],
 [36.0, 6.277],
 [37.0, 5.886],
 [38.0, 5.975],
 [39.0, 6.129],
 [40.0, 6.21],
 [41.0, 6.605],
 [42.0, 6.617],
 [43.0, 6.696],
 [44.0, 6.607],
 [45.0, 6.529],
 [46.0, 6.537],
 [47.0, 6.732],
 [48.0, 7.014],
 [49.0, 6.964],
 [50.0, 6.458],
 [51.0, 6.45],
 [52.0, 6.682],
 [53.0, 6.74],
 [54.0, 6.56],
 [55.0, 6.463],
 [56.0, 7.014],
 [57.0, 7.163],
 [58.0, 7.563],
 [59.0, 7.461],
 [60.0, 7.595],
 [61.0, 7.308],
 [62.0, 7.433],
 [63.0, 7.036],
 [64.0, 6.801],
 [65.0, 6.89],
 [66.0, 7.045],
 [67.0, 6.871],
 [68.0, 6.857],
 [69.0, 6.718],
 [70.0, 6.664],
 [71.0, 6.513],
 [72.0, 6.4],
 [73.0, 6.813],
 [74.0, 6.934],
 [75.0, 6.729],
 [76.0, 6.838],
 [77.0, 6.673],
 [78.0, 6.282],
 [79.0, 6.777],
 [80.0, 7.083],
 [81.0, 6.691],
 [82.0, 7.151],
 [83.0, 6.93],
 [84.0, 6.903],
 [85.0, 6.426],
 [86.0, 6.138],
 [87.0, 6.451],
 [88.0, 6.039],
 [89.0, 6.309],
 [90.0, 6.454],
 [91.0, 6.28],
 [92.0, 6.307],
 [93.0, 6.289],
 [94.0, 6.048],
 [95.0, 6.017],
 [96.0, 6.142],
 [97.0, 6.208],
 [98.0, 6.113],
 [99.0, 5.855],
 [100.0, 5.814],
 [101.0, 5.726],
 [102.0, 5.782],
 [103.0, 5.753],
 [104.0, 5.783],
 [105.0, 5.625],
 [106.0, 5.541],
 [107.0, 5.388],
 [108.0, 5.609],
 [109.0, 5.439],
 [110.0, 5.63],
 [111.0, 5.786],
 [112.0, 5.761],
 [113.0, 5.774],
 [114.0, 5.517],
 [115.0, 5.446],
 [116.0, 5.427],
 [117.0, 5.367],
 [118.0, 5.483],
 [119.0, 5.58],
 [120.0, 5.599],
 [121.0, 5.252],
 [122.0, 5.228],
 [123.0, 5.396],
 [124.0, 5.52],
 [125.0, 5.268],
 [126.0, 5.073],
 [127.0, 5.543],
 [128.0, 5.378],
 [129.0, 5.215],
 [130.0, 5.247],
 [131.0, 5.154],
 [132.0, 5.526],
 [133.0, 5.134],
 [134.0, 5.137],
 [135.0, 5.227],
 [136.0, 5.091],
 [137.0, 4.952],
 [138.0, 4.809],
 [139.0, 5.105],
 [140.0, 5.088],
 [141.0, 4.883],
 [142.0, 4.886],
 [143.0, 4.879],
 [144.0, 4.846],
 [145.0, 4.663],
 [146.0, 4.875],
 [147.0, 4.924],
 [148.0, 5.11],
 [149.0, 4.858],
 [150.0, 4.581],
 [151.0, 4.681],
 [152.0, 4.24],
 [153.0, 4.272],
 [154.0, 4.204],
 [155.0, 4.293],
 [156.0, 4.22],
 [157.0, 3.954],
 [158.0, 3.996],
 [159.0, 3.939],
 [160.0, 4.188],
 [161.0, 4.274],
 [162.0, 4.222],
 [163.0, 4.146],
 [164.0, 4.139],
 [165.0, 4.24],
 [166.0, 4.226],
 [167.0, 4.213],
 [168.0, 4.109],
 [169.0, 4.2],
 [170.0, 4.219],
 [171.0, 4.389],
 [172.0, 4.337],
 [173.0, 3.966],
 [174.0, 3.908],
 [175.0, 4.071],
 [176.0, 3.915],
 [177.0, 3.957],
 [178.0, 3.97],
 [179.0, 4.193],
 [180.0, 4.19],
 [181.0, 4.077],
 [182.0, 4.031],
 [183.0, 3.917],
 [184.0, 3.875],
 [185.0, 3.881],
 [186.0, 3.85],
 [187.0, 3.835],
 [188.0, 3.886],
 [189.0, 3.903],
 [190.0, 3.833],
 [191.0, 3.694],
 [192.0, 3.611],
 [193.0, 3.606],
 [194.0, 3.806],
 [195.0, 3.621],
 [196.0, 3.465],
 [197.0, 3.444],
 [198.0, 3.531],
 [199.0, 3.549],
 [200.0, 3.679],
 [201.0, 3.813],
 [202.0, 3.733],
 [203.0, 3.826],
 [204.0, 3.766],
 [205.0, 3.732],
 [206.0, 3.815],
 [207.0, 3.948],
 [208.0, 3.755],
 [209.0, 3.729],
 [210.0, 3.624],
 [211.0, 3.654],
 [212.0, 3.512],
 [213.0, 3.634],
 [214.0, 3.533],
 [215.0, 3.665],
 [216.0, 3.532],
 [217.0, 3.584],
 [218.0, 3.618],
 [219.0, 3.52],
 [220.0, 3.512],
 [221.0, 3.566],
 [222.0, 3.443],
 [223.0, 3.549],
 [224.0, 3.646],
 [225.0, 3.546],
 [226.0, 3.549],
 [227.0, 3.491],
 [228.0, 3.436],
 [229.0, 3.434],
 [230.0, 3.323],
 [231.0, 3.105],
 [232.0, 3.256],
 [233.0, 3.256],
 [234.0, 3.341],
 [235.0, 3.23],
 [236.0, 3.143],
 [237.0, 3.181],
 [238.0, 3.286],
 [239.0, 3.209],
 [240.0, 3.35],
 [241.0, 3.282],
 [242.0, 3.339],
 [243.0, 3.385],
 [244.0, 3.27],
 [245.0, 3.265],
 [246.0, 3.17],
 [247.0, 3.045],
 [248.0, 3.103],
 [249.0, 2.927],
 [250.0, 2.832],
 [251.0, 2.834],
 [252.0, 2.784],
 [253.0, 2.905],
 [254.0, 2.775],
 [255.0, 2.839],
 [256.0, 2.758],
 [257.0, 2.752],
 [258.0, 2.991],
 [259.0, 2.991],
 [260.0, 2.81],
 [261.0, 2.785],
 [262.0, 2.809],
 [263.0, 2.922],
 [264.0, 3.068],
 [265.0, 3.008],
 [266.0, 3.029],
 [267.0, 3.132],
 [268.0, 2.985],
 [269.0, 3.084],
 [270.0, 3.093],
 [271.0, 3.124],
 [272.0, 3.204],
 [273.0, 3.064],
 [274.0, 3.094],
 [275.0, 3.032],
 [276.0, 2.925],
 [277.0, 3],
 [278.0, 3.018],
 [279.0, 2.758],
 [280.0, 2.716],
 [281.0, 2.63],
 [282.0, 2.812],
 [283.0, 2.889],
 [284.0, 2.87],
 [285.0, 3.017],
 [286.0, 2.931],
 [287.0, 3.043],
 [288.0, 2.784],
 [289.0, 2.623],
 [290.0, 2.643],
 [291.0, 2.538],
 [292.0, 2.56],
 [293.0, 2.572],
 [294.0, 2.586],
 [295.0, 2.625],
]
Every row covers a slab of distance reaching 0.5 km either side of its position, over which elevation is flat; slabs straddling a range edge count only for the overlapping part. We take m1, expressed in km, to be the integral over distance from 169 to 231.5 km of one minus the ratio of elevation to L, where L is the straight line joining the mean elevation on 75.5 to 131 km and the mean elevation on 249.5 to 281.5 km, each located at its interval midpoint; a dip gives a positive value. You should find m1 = 5.72 km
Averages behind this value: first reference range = 5.91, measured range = 3.74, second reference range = 2.93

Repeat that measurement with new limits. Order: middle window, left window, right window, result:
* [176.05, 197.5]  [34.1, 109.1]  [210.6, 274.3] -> 2.2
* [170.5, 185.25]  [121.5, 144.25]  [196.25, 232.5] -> 0.8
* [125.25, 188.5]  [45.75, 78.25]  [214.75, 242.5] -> 5.4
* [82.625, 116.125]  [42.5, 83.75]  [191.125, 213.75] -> 0.3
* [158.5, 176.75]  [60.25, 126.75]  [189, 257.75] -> 1.8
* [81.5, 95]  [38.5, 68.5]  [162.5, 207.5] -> -0.8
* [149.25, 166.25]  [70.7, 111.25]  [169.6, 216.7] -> 1.5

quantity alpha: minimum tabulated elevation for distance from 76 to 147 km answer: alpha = 4.663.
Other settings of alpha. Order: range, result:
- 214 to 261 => 2.752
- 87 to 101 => 5.726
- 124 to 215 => 3.444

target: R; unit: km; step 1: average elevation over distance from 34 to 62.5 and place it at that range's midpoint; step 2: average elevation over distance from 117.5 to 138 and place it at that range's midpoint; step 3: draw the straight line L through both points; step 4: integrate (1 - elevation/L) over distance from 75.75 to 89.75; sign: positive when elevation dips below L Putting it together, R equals -1.2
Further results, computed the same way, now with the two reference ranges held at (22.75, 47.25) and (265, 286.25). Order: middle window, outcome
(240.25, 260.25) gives 1.8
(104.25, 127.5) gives -2.1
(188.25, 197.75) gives 0.9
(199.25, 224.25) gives 0.9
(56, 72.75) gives -3.9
